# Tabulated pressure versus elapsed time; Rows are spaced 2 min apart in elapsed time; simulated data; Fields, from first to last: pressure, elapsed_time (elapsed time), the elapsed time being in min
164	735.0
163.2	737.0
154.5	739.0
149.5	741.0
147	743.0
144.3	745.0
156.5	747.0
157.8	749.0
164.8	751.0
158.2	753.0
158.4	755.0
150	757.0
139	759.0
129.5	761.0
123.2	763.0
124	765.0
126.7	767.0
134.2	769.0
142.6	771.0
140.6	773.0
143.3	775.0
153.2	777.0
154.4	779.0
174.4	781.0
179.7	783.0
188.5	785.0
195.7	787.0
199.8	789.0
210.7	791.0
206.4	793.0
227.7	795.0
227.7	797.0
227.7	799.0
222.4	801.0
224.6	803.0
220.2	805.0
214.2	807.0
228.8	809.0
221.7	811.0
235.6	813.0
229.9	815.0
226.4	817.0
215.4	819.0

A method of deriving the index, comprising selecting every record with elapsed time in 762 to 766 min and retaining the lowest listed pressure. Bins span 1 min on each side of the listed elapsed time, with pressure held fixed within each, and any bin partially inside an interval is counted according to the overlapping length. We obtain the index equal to 123.2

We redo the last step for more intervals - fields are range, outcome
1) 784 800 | 188.5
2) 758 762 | 129.5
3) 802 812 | 214.2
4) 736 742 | 149.5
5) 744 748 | 144.3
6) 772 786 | 140.6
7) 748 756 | 157.8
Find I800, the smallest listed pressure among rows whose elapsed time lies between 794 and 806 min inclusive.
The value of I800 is 220.2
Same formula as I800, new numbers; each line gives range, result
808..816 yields 221.7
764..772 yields 124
